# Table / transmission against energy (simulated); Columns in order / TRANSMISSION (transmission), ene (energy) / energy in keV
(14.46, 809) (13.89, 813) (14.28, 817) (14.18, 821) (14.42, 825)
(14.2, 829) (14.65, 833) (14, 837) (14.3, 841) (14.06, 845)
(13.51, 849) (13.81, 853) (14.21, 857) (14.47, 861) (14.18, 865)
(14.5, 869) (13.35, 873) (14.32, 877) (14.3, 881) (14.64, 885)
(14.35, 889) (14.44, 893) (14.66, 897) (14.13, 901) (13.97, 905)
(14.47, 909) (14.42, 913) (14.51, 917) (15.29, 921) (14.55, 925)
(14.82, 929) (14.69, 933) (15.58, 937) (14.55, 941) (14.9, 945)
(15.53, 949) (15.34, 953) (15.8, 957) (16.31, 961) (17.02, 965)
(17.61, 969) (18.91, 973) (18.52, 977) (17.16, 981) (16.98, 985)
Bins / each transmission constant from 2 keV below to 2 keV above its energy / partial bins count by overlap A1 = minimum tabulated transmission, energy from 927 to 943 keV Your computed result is 14.55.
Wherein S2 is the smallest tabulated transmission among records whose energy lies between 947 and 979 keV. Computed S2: 15.34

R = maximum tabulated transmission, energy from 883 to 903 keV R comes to 14.66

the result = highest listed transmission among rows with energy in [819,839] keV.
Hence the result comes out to 14.65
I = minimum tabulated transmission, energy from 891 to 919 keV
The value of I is 13.97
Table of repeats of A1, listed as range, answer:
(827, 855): 13.51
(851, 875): 13.35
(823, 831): 14.2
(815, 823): 14.18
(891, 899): 14.44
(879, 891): 14.3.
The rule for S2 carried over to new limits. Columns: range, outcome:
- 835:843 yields 14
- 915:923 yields 14.51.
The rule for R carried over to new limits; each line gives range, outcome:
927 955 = 15.58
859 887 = 14.64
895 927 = 15.29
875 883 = 14.32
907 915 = 14.47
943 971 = 17.61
